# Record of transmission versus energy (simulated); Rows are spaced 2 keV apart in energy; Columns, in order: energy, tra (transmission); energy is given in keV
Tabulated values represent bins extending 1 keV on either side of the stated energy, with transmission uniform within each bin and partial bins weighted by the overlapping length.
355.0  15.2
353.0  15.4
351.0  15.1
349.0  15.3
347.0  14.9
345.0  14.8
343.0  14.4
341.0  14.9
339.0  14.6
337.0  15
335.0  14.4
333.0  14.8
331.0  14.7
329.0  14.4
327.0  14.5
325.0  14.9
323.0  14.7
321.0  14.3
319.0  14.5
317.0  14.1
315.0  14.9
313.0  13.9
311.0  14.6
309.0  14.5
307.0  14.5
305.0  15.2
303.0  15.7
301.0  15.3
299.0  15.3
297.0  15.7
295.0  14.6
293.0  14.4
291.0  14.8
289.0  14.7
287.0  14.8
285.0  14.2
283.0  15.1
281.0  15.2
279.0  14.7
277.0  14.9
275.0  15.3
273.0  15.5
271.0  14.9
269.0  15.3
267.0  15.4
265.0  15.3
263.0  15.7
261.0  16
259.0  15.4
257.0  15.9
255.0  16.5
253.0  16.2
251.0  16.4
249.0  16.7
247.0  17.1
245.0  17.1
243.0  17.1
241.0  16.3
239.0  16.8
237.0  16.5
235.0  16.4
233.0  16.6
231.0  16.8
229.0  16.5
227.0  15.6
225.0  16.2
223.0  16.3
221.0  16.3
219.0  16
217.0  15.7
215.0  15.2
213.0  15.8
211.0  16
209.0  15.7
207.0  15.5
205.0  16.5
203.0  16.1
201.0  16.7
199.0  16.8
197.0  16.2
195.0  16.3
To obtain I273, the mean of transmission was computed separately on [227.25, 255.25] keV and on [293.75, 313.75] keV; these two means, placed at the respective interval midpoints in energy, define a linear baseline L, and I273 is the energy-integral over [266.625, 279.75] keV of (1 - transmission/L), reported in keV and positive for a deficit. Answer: 0.5 keV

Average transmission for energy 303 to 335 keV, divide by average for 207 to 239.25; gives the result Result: 0.91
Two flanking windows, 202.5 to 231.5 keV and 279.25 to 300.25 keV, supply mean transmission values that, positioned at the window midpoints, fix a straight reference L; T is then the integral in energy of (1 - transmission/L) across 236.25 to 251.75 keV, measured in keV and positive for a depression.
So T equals -1.2 keV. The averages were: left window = 16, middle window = 16.8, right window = 14.9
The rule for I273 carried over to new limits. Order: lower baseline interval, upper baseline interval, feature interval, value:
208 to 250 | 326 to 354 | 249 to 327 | 2.1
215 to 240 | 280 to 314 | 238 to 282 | -0.8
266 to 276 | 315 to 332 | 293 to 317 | -0.1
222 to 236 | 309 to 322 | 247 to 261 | -0.4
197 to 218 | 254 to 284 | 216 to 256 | -1.8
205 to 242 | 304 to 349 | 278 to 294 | 0.5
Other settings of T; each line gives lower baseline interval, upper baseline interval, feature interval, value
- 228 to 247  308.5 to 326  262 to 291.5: 1.0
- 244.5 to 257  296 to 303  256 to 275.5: 0.9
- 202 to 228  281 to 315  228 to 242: -0.8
